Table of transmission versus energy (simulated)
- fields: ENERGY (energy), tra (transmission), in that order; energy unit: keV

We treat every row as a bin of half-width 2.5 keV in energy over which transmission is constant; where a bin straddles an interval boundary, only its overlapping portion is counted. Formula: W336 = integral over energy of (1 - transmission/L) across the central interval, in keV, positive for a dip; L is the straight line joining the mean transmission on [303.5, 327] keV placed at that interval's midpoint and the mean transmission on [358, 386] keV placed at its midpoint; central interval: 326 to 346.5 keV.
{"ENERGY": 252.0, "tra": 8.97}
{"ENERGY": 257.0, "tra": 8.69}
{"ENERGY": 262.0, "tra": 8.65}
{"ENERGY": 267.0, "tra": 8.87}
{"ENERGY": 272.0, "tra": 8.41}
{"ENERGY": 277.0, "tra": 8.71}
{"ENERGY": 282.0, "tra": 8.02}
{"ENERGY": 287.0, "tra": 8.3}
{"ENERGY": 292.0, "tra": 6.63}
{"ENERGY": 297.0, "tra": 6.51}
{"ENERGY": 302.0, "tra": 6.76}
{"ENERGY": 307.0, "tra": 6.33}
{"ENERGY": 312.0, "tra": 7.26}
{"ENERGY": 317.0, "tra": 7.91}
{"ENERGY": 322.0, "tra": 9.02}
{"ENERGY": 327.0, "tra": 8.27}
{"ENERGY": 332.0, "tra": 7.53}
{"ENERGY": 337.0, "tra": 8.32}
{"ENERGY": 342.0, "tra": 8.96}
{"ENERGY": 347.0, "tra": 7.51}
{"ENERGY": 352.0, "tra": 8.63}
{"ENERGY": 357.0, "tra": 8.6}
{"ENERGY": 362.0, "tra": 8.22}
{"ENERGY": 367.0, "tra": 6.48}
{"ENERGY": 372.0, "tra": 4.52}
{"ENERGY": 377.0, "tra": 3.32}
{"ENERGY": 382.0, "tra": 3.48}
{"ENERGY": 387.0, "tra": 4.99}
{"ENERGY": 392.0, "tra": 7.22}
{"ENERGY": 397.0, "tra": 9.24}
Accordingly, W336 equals -4.2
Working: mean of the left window 7.66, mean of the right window 5.37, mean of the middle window 8.2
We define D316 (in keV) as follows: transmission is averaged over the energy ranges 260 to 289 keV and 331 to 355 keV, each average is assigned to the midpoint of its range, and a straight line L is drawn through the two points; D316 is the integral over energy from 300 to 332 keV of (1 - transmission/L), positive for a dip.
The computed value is 2.8 keV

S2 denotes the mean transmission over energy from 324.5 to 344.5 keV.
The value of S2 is 8.27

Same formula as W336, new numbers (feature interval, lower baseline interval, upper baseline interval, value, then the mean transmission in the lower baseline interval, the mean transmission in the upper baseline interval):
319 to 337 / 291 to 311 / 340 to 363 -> -1.7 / 6.6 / 8.38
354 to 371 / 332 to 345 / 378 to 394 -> -2.0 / 8.38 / 4.99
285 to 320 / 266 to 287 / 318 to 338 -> 5.2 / 8.45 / 8.25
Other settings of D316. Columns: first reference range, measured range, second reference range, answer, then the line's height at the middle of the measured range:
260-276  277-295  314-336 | 1.6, 8.5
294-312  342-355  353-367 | -0.8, 7.8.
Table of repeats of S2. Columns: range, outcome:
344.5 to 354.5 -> 8.07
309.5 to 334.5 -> 8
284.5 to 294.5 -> 7.47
